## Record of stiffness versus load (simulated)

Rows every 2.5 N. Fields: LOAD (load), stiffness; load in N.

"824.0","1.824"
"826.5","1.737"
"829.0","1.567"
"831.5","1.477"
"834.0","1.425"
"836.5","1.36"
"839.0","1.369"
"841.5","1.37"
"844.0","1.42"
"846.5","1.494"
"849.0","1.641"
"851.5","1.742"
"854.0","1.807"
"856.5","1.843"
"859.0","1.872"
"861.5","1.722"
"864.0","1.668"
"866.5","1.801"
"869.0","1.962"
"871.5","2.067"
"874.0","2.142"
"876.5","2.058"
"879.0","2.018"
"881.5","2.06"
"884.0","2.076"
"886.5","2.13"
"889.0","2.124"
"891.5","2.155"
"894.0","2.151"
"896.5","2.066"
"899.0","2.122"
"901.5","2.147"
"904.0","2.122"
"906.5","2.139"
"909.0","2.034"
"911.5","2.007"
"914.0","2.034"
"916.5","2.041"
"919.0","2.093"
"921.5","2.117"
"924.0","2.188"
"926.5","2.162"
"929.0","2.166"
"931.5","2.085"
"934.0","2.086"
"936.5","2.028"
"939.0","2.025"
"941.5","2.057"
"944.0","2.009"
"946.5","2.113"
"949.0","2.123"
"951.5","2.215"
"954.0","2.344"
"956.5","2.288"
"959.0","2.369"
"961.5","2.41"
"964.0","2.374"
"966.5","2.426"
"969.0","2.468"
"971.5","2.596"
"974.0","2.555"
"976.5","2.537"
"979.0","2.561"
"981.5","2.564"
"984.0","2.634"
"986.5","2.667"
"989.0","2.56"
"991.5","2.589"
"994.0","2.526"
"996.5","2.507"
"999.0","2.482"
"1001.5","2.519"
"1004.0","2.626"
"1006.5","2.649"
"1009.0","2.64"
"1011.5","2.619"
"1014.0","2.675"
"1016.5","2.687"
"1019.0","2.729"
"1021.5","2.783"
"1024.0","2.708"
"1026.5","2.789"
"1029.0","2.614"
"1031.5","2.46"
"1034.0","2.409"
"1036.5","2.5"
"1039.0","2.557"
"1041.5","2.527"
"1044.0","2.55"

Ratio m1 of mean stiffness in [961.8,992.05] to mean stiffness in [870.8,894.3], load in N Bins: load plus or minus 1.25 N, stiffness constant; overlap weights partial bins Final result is 1.2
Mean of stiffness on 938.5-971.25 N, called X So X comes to 2.26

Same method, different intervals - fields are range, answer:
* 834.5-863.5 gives 1.6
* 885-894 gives 2.14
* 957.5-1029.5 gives 2.58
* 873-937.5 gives 2.1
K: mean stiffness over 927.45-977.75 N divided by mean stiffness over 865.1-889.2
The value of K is 1.11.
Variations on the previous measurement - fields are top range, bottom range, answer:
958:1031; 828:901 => 1.42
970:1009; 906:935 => 1.23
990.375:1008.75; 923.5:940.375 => 1.22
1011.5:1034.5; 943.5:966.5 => 1.17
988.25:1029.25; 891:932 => 1.25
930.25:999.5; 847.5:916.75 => 1.19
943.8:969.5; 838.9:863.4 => 1.40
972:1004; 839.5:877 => 1.46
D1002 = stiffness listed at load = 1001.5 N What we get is 2.519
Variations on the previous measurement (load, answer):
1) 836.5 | 1.36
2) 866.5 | 1.801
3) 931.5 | 2.085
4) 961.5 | 2.41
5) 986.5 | 2.667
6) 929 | 2.166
